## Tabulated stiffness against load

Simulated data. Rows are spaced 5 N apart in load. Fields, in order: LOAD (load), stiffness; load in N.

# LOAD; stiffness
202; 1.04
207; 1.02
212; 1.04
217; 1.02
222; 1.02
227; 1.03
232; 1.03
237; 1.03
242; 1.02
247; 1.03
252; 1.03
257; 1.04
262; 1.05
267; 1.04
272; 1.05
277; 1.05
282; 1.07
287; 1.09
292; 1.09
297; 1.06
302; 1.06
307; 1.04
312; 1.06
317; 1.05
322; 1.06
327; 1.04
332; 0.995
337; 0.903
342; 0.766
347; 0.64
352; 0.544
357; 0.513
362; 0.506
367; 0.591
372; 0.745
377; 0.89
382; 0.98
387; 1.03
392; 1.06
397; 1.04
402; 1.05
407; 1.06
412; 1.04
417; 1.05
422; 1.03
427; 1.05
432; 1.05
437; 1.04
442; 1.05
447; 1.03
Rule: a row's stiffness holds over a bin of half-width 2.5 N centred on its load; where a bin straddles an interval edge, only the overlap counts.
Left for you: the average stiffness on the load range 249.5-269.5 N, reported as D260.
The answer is 1.04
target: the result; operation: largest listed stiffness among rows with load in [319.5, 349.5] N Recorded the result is 1.06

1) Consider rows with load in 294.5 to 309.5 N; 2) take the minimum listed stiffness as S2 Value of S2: 1.04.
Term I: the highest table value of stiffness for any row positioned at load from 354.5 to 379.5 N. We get 0.89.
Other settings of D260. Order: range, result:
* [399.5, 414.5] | 1.05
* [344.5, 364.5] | 0.551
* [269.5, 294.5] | 1.07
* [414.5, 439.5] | 1.04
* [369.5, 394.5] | 0.941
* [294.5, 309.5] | 1.05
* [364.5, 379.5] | 0.742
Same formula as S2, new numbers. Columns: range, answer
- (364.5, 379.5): 0.591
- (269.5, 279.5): 1.05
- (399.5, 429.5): 1.03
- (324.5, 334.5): 0.995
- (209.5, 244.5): 1.02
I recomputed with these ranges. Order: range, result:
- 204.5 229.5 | 1.04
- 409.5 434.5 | 1.05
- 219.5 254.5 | 1.03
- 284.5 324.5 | 1.09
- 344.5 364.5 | 0.64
